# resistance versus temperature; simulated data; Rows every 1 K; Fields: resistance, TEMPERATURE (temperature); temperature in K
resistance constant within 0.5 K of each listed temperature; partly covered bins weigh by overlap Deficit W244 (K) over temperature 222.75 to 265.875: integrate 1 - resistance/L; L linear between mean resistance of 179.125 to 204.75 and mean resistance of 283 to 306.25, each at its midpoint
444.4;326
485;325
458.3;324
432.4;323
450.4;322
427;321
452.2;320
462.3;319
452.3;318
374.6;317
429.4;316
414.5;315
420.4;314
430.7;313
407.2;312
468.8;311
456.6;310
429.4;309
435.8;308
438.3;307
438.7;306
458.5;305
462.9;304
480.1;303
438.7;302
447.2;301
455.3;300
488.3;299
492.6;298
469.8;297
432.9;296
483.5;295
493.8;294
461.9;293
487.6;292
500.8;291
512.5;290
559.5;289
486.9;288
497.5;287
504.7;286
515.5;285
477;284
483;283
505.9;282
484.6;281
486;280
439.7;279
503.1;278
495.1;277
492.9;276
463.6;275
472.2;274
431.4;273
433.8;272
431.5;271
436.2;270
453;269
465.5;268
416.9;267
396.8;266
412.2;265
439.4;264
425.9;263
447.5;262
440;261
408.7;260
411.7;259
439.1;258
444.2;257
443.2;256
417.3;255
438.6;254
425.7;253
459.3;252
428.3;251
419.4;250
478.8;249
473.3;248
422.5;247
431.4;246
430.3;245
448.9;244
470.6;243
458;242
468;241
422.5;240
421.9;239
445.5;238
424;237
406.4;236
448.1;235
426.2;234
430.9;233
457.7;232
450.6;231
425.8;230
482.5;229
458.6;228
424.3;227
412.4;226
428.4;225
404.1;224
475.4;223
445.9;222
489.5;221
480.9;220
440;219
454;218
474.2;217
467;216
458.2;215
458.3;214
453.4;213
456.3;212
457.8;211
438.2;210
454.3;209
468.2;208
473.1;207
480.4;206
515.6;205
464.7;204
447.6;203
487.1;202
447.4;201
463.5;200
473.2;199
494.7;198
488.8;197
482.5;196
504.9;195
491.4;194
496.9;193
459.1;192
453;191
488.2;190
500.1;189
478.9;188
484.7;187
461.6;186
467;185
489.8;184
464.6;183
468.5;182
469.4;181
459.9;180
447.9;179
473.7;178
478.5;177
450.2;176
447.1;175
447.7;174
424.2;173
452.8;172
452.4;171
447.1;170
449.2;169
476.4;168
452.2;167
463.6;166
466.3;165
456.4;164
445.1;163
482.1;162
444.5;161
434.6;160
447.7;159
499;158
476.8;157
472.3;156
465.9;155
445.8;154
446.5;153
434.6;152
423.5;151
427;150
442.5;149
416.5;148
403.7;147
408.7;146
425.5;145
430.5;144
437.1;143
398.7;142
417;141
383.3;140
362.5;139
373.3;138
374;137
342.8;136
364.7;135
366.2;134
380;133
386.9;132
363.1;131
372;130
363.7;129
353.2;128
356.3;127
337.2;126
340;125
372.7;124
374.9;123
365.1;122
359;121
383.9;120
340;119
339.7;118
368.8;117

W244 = 3.7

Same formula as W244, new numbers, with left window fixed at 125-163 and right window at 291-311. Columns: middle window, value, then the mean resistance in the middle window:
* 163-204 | -4.4 K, 467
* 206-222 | -1.1 K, 462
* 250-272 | 0.8 K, 432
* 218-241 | -0.2 K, 442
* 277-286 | -0.7 K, 488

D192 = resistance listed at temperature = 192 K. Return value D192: 459.1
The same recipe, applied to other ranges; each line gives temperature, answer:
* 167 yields 452.2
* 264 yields 439.4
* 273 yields 431.4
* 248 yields 473.3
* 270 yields 436.2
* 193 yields 496.9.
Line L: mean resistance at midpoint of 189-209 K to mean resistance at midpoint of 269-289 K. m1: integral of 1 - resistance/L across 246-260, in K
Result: 1.18 K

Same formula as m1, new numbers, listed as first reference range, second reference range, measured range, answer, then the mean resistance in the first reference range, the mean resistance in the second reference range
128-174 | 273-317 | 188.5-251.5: -1.69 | 424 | 468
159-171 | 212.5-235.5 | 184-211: -1.38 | 456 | 450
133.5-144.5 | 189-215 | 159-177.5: -1.20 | 386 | 472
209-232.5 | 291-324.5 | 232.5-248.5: 0.43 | 452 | 450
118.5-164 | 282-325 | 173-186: -1.39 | 404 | 462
